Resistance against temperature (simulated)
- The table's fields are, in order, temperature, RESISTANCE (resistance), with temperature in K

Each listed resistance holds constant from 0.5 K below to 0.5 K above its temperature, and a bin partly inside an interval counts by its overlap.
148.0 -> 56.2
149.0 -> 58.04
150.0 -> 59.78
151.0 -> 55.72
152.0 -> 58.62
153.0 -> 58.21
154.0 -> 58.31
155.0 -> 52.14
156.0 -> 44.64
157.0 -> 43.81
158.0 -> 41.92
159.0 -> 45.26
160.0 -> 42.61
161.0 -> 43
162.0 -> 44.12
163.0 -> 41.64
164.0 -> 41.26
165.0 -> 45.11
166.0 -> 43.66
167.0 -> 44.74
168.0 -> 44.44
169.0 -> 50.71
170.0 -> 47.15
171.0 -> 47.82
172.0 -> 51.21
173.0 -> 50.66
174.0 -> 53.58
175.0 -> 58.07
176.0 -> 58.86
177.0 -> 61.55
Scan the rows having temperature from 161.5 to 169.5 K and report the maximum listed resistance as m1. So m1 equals 50.71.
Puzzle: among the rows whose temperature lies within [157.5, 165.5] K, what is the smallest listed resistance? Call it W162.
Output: 41.26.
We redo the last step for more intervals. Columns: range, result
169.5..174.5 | 47.15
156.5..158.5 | 41.92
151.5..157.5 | 43.81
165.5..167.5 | 43.66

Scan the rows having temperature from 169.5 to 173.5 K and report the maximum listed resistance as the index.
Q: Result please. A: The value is 51.21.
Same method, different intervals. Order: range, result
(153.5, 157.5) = 58.31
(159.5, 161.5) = 43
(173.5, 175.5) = 58.07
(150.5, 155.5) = 58.62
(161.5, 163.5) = 44.12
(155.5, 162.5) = 45.26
